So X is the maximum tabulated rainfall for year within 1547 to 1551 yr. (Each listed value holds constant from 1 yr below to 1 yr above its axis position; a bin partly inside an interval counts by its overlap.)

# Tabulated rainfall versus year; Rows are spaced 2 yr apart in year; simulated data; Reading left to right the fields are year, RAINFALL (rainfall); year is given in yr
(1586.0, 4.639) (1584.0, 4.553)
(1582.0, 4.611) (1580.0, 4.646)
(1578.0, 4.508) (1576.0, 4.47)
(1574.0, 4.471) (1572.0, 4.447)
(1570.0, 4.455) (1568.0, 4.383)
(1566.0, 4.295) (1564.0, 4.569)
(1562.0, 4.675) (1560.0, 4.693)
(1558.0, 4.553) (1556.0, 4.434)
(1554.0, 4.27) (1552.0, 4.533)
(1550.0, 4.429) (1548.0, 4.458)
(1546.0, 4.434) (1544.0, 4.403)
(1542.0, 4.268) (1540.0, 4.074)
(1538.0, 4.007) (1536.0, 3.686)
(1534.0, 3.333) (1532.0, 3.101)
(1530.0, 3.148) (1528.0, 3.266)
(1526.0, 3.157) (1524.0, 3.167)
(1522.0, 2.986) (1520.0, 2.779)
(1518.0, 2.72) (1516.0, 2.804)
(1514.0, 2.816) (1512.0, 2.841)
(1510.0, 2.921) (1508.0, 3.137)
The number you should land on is 4.458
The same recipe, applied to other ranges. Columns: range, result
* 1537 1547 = 4.434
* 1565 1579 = 4.508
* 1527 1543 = 4.268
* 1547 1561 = 4.693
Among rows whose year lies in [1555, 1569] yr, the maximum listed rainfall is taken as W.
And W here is 4.693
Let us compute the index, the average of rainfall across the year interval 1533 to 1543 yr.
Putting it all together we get 3.87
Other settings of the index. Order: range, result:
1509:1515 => 2.86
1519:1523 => 2.88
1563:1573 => 4.43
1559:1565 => 4.65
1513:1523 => 2.82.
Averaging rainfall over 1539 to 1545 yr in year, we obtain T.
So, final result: 4.25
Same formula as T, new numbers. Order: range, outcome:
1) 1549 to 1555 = 4.41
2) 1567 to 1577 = 4.45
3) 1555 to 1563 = 4.59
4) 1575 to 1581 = 4.54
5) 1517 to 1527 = 2.96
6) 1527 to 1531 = 3.21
